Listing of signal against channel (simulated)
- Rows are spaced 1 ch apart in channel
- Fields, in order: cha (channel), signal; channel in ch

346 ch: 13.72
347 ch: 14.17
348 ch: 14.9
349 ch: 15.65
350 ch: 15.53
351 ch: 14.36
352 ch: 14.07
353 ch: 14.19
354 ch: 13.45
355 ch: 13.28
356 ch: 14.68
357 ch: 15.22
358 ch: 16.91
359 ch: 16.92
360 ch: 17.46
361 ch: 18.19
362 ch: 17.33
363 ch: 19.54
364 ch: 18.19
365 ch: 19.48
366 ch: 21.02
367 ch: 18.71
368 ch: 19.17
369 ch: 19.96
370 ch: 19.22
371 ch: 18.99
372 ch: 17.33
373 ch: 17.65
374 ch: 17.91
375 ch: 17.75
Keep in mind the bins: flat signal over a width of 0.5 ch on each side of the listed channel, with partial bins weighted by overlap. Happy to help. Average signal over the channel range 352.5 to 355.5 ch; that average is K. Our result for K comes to 13.6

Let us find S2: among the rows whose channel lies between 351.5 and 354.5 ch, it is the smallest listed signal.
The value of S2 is 13.45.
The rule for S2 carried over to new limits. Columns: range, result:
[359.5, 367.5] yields 17.33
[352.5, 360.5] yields 13.28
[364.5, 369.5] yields 18.71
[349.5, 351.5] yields 14.36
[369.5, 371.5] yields 18.99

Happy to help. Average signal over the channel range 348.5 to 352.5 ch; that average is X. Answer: 14.9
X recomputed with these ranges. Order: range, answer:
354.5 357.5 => 14.4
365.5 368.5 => 19.6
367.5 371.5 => 19.3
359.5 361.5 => 17.8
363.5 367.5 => 19.4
